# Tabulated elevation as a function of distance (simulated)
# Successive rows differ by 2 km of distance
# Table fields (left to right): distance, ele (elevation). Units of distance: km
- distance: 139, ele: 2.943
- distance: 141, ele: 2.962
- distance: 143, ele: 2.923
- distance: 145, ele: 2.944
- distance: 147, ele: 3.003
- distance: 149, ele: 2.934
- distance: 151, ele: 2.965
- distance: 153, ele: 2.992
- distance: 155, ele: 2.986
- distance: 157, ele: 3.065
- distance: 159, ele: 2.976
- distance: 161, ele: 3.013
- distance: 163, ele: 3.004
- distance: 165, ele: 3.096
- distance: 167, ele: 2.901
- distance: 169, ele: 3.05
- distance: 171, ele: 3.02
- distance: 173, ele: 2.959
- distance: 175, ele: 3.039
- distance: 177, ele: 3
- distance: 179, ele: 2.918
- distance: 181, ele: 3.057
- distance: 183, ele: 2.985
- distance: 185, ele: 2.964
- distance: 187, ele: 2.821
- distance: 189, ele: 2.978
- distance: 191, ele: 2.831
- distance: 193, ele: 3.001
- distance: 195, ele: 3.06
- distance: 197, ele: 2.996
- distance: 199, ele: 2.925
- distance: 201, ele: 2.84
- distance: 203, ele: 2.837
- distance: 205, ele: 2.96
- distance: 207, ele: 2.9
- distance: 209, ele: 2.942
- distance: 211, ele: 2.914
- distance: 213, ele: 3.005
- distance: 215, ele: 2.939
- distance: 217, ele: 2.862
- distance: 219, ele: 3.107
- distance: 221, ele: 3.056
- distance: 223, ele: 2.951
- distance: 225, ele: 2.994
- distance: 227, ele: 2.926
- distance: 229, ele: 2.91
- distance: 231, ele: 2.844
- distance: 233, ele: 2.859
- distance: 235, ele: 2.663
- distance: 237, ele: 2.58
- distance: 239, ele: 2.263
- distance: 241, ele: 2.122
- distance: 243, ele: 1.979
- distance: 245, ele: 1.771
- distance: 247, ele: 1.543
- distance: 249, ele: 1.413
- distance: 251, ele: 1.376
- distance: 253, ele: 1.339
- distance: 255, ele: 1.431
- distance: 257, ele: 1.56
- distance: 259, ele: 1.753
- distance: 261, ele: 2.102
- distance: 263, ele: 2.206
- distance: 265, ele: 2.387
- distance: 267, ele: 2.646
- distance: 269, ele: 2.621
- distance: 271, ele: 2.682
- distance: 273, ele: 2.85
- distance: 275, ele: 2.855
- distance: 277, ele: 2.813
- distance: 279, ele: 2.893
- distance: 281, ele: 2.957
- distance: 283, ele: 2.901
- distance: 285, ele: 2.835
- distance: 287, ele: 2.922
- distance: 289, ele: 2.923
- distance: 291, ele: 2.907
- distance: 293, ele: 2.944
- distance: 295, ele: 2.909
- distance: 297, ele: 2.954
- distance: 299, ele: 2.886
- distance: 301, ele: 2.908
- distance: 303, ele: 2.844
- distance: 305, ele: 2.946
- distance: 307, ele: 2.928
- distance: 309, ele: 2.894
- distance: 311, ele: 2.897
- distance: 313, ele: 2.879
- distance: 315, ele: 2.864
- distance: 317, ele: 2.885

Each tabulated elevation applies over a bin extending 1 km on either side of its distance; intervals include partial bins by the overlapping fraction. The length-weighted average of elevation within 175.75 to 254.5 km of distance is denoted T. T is 2.67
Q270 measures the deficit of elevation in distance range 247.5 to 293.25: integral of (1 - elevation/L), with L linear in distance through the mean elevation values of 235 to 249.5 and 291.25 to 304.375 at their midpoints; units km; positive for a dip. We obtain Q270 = 2.12 km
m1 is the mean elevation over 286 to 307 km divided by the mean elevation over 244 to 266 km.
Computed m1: 1.70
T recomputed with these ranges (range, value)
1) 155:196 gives 2.99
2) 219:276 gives 2.32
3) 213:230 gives 2.97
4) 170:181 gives 2.99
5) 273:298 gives 2.9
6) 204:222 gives 2.97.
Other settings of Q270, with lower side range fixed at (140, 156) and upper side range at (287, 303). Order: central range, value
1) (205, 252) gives 5.9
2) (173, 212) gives 0.0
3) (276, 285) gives 0.1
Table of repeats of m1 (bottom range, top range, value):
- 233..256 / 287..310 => 1.53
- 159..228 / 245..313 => 0.85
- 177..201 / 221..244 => 0.90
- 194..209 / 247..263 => 0.55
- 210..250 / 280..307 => 1.13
